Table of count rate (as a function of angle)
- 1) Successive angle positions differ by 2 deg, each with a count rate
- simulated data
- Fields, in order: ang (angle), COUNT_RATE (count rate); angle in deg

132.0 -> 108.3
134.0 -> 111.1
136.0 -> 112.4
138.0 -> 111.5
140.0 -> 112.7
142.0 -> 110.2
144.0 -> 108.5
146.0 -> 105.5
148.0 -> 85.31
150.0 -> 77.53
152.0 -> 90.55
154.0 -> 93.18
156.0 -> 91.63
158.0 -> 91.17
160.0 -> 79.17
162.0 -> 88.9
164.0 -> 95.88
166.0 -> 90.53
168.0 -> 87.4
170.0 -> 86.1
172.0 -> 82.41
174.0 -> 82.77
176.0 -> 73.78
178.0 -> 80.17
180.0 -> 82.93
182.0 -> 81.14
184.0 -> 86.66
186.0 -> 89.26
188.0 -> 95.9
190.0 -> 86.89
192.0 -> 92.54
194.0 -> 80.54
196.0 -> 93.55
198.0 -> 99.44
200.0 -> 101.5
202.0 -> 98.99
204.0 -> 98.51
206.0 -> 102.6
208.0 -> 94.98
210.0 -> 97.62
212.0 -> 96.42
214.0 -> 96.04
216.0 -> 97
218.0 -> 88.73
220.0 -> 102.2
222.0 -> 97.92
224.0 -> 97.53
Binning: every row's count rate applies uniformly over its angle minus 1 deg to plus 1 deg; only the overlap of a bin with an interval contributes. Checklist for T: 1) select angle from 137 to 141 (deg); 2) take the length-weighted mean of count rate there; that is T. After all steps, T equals 112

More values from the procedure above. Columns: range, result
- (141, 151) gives 97.4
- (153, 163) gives 88.8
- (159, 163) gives 84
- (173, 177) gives 78.3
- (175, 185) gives 80.9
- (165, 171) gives 88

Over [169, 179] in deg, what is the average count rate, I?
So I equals 81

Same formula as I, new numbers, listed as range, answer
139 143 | 111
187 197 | 89.9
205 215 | 97.5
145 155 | 90.4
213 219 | 93.9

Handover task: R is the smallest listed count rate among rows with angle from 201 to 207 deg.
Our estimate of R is 98.51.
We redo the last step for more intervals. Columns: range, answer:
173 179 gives 73.78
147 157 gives 77.53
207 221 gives 88.73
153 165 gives 79.17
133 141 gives 111.1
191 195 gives 80.54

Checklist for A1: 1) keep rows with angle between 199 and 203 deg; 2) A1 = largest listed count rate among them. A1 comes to 101.5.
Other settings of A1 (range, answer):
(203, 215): 102.6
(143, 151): 108.5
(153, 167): 95.88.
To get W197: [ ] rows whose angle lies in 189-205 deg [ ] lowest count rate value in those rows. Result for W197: 80.54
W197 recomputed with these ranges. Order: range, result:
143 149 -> 85.31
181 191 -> 81.14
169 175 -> 82.41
